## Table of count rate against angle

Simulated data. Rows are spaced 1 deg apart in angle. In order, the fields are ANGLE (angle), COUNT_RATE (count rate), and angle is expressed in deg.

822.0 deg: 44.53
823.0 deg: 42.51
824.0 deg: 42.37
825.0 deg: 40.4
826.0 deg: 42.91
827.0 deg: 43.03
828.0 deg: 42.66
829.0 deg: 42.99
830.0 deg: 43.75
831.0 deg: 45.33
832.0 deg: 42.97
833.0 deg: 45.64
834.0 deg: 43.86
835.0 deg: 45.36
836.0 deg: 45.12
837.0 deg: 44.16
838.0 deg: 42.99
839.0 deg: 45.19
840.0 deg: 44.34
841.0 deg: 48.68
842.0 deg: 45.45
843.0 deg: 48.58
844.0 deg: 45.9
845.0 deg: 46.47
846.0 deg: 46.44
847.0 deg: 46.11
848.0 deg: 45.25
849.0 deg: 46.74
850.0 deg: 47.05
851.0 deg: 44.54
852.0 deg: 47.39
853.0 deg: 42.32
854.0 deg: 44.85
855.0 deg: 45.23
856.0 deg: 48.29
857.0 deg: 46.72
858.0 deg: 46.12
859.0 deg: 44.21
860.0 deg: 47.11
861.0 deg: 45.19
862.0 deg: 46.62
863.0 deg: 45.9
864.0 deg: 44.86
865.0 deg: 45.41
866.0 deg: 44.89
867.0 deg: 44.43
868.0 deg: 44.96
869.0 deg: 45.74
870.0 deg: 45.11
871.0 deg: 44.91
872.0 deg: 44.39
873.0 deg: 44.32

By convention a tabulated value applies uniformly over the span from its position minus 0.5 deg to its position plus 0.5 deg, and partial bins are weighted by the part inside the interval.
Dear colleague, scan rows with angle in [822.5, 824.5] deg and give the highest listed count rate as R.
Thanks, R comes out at 42.51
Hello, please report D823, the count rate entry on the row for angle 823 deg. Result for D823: 42.51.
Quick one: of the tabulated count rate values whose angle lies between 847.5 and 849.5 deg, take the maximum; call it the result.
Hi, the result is 46.74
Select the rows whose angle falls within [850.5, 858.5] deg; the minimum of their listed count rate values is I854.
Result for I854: 42.32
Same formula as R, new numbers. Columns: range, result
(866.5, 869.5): 45.74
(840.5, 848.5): 48.68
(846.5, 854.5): 47.39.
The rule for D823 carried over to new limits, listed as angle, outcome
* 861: 45.19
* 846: 46.44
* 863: 45.9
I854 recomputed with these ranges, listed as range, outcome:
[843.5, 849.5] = 45.25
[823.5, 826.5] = 40.4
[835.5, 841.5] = 42.99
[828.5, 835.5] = 42.97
